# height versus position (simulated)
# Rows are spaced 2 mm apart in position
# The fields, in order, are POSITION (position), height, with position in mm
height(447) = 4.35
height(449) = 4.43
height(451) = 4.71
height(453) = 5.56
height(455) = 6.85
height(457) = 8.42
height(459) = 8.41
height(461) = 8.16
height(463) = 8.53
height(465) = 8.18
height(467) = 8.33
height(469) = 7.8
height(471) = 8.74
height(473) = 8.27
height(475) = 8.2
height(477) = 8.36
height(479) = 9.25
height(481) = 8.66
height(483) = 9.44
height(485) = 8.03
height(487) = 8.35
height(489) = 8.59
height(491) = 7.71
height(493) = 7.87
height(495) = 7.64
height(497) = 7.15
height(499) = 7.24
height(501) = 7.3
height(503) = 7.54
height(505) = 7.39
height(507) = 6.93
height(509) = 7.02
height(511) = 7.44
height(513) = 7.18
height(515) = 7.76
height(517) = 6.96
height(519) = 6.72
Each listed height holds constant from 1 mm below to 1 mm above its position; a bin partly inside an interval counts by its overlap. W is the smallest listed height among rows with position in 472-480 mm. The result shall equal 8.2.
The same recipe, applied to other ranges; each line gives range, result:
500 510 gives 6.93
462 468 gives 8.18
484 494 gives 7.71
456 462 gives 8.16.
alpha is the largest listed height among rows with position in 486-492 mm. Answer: 8.59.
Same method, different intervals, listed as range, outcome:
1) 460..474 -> 8.74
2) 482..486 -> 9.44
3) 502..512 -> 7.54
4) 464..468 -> 8.33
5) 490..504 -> 7.87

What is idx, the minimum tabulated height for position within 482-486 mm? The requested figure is 8.03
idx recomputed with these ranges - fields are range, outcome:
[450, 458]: 4.71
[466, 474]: 7.8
